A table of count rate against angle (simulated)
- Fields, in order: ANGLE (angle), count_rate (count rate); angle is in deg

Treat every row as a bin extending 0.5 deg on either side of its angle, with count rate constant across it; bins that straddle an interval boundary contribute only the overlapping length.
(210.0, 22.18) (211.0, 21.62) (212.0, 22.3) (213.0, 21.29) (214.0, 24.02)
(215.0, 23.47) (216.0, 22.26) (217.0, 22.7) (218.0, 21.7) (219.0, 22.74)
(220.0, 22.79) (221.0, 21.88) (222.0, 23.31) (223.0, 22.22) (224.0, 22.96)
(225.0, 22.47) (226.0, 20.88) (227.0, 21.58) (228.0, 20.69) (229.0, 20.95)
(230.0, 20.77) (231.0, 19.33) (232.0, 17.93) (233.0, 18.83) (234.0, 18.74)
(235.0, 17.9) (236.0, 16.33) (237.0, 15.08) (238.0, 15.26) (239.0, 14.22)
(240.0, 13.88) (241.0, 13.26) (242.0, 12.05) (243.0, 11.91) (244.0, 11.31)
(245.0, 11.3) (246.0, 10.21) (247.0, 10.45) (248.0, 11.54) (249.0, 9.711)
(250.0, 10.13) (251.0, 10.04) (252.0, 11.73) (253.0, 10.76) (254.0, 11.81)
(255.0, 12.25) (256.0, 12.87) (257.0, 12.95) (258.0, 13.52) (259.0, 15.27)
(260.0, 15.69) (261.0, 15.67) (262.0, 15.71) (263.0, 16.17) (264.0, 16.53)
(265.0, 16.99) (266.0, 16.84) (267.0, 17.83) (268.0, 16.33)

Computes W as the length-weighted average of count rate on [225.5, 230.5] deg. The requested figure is 21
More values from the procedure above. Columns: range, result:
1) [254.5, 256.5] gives 12.6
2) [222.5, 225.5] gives 22.6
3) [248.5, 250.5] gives 9.92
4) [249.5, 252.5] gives 10.6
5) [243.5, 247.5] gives 10.8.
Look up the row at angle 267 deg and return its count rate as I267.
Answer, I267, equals 17.83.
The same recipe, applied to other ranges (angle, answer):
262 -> 15.71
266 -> 16.84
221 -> 21.88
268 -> 16.33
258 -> 13.52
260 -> 15.69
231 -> 19.33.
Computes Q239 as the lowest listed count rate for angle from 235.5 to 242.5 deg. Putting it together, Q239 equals 12.05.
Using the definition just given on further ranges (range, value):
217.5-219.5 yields 21.7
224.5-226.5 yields 20.88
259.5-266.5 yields 15.67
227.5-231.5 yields 19.33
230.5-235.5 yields 17.9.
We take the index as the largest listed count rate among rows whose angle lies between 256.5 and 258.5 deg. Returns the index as 13.52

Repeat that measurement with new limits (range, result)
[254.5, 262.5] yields 15.71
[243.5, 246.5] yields 11.31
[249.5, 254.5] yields 11.81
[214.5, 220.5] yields 23.47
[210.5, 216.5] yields 24.02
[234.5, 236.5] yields 17.9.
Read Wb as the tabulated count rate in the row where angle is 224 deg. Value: 22.96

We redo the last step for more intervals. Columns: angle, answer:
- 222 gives 23.31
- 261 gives 15.67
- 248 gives 11.54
